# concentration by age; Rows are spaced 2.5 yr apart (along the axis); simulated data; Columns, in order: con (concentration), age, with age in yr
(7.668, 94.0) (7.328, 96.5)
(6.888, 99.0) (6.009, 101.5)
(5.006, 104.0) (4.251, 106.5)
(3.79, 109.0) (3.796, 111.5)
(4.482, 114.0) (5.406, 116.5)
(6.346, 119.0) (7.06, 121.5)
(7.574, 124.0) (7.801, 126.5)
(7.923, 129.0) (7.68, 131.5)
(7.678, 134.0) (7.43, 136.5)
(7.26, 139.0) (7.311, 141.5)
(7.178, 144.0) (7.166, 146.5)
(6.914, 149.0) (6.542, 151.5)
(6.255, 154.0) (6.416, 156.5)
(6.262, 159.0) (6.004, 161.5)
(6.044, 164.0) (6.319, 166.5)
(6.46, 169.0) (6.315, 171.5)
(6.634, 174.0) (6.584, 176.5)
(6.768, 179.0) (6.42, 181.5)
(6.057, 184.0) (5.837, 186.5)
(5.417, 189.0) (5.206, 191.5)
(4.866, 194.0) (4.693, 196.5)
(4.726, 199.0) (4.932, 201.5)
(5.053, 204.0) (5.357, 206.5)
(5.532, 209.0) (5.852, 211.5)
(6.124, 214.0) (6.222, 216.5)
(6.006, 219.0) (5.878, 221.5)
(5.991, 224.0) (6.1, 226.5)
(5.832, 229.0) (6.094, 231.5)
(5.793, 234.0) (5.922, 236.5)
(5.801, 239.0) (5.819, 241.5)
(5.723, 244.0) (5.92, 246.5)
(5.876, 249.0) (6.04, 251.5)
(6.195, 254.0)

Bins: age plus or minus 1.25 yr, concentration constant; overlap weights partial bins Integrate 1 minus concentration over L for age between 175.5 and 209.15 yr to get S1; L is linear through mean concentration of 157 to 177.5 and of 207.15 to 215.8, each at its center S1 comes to 2.9 yr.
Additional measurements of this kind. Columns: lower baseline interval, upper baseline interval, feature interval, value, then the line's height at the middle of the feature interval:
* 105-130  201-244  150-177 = -2.52 yr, 5.81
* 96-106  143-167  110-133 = -0.68 yr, 6.24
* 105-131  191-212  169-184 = -3.25 yr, 5.34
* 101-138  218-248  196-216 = 2.09 yr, 5.97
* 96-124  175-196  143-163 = -3.01 yr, 5.72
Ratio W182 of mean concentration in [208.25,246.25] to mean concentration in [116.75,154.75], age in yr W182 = 0.83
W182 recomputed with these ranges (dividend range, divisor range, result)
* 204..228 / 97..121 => 1.12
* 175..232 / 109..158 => 0.86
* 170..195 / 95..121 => 1.12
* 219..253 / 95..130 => 0.99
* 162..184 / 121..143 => 0.85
